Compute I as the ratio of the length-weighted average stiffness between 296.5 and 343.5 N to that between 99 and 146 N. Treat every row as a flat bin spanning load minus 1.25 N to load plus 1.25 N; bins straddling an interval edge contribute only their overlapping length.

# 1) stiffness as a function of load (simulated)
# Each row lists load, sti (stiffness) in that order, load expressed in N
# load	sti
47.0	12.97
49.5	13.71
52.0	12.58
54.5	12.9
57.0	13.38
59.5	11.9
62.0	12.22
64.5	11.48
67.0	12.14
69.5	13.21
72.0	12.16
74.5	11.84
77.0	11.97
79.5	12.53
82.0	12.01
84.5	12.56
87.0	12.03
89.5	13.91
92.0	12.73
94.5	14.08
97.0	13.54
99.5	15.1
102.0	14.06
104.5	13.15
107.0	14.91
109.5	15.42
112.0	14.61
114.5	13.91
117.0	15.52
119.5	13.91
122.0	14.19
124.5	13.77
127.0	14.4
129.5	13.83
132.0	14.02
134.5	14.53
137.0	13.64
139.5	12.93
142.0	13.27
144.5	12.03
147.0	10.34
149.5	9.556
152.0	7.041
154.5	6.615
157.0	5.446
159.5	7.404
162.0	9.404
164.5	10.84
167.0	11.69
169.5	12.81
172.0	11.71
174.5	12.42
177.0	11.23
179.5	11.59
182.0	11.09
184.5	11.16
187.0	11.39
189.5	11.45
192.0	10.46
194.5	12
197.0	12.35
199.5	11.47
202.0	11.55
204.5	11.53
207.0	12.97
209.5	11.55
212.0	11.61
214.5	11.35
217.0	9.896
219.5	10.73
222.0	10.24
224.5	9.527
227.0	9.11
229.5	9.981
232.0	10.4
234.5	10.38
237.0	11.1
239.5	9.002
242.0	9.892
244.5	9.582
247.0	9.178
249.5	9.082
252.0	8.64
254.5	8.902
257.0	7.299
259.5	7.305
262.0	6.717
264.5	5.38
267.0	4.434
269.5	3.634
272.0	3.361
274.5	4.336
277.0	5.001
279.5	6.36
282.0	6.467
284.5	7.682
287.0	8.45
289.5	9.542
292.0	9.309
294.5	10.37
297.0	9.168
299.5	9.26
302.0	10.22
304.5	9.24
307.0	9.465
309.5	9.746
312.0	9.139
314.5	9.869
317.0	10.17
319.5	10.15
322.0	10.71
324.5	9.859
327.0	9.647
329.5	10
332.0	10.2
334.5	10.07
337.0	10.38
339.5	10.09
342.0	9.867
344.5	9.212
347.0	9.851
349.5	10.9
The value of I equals 0.70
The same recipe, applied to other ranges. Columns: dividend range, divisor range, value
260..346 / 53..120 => 0.64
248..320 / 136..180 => 0.75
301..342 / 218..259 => 1.04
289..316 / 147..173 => 1.03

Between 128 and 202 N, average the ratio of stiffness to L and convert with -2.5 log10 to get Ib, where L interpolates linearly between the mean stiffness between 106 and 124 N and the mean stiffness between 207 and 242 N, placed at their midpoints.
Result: 0.136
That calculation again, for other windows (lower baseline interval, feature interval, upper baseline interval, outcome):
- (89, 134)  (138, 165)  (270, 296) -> 0.30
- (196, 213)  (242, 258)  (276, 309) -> 0.15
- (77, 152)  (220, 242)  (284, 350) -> 0.13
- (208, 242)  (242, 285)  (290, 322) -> 0.44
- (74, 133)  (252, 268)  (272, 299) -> 0.22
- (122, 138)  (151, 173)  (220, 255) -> 0.35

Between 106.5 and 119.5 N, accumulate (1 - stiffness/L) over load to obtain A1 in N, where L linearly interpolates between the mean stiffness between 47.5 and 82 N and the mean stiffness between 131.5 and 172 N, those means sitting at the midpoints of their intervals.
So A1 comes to -3.7 N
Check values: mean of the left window 12.5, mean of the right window 10.7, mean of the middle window 14.8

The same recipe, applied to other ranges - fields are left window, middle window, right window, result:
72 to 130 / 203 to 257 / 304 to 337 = 6.1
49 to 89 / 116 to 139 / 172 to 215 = -4.0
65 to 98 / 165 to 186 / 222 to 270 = -2.8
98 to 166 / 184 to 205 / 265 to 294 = -3.6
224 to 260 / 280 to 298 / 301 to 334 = 2.0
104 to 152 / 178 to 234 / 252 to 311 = -3.5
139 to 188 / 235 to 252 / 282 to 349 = 0.7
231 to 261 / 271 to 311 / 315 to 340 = 7.0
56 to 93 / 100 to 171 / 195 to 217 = -1.2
